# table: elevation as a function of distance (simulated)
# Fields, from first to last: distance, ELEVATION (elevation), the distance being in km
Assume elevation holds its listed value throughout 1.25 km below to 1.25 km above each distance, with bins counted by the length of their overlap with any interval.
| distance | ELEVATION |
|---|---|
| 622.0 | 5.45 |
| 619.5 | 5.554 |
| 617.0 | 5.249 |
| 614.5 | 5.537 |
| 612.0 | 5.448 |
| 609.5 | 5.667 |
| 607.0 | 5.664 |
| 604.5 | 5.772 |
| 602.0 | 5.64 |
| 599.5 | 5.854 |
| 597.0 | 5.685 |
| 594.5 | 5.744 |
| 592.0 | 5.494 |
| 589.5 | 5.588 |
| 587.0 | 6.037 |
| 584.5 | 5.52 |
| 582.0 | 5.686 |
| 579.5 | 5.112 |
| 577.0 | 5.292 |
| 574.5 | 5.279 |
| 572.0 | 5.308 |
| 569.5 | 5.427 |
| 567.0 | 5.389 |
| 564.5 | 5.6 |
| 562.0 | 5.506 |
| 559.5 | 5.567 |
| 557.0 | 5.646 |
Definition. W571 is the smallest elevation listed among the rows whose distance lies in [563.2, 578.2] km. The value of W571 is 5.279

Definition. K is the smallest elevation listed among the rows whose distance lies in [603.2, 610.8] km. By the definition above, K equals 5.664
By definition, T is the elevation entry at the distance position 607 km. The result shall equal 5.664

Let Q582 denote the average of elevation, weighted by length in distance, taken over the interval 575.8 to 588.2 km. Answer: 5.53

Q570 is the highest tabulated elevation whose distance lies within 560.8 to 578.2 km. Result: 5.6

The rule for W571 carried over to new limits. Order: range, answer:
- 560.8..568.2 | 5.389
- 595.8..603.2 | 5.64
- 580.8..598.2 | 5.494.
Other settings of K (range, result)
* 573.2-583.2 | 5.112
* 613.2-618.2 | 5.249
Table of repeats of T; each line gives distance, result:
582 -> 5.686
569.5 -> 5.427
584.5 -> 5.52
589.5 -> 5.588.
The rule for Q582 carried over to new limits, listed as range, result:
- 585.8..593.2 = 5.71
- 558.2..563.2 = 5.54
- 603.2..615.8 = 5.62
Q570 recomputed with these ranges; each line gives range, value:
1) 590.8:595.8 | 5.744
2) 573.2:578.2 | 5.292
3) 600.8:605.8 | 5.772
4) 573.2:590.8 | 6.037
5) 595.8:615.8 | 5.854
